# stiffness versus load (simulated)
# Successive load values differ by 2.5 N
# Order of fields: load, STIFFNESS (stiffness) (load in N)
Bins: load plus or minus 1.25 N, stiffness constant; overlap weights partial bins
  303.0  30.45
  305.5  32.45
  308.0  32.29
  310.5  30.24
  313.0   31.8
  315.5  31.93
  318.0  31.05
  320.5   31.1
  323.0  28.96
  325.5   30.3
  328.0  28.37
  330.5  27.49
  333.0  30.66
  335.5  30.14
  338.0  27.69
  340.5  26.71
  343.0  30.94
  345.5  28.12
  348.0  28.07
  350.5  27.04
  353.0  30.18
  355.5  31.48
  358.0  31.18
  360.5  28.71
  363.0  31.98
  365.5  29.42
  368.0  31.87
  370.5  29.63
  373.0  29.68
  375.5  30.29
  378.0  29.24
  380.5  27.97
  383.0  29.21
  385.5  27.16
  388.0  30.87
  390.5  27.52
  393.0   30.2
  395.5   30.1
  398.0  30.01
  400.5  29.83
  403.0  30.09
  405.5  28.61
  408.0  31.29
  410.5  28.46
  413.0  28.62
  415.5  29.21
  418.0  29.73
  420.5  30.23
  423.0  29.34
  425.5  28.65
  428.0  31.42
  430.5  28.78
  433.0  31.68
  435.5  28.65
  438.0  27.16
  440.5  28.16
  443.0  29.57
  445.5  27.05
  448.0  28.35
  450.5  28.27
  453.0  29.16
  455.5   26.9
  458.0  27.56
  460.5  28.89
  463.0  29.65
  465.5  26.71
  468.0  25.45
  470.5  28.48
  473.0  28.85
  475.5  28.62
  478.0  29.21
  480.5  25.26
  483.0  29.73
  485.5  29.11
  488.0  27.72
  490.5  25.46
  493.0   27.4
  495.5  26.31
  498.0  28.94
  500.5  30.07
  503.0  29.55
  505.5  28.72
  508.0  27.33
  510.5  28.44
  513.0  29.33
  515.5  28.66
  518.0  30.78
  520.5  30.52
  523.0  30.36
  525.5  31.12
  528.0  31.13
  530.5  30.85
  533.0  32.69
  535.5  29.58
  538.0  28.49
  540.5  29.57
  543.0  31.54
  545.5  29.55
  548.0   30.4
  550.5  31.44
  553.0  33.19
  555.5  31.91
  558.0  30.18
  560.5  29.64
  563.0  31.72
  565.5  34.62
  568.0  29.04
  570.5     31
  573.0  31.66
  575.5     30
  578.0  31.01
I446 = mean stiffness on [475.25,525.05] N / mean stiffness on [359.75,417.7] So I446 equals 1.0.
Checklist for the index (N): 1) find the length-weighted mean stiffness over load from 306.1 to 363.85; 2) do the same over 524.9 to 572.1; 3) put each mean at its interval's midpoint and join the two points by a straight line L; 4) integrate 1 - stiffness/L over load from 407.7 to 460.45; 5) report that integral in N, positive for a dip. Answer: 2.5 N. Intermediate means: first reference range 29.9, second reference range 30.9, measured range 28.9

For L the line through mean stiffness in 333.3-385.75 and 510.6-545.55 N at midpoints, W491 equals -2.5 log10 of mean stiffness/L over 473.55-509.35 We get 0.07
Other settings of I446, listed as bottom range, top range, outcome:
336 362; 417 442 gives 1.01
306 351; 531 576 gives 1.04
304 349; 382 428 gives 0.98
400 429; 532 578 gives 1.04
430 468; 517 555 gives 1.09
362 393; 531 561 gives 1.04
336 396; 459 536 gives 0.98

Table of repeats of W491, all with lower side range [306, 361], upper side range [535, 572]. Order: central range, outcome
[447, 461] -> 0.08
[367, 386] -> 0.02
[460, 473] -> 0.09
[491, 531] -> 0.05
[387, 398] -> 0.01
